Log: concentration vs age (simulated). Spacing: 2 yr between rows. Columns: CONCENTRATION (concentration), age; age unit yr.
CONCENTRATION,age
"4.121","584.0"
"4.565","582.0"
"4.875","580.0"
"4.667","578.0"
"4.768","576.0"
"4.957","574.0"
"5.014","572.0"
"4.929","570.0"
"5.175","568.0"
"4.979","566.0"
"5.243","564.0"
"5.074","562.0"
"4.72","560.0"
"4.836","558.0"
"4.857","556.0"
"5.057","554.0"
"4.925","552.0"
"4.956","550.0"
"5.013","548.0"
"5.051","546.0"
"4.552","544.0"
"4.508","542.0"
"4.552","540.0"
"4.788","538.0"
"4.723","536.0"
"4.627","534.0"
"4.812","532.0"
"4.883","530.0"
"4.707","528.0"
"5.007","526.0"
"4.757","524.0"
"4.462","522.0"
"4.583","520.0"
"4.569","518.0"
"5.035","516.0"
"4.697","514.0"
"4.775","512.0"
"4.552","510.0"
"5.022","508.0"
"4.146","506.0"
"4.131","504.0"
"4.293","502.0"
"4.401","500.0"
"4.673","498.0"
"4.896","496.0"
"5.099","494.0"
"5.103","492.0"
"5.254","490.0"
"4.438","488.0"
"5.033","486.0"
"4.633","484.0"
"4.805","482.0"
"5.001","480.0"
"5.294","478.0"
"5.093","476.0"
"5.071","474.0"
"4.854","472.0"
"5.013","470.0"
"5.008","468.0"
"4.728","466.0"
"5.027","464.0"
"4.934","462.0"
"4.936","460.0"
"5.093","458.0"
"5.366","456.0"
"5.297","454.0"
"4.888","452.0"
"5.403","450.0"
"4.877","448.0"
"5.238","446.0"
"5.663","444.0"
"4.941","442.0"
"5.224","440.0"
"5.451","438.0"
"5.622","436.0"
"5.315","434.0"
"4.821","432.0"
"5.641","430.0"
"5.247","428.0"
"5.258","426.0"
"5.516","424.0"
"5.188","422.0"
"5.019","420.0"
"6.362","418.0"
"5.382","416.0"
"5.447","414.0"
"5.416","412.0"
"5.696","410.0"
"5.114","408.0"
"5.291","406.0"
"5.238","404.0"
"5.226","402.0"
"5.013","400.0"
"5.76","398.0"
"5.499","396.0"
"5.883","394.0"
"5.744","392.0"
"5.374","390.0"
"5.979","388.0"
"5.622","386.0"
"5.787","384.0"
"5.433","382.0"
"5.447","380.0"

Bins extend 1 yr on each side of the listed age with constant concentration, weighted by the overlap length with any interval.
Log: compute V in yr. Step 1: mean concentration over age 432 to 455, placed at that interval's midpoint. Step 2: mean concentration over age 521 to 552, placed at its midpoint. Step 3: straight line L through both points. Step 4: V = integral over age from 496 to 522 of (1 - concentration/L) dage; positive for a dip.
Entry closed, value 1.7 yr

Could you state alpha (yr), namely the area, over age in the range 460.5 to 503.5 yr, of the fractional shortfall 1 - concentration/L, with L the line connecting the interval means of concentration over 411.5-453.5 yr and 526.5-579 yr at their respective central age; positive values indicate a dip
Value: 2.2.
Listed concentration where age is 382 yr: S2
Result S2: 5.433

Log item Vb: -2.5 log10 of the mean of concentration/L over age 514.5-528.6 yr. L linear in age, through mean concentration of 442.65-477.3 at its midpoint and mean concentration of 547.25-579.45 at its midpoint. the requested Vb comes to 0.06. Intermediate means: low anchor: 5.09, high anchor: 4.95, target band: 4.73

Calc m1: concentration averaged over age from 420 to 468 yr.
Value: 5.2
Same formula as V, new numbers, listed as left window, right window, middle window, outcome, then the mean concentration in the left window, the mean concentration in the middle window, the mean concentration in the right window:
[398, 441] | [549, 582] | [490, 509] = 1.7 yr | 5.37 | 4.67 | 4.93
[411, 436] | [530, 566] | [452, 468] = 0.6 yr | 5.39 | 5.04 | 4.85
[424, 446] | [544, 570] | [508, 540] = 2.1 yr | 5.32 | 4.74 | 4.97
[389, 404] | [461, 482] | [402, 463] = -0.6 yr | 5.48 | 5.29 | 4.99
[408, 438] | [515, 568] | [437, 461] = 0.4 yr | 5.41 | 5.2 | 4.83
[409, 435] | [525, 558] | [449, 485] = 1.1 yr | 5.41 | 5.02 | 4.81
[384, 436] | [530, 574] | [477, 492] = 0.6 yr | 5.45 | 4.93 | 4.88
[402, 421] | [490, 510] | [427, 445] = -0.4 yr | 5.43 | 5.32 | 4.67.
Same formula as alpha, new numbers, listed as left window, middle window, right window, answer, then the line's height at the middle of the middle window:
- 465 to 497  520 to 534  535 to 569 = 0.5 yr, 4.91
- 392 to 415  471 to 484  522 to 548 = 0.1 yr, 5.05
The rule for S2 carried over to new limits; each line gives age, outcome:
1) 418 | 6.362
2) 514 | 4.697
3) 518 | 4.569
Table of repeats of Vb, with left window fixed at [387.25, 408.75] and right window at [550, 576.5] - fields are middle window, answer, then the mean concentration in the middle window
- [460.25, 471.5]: 0.069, 4.94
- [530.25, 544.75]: 0.085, 4.67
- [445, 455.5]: 0.032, 5.15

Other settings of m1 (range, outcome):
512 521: 4.73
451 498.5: 4.98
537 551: 4.77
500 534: 4.64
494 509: 4.55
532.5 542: 4.66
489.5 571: 4.79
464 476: 4.96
